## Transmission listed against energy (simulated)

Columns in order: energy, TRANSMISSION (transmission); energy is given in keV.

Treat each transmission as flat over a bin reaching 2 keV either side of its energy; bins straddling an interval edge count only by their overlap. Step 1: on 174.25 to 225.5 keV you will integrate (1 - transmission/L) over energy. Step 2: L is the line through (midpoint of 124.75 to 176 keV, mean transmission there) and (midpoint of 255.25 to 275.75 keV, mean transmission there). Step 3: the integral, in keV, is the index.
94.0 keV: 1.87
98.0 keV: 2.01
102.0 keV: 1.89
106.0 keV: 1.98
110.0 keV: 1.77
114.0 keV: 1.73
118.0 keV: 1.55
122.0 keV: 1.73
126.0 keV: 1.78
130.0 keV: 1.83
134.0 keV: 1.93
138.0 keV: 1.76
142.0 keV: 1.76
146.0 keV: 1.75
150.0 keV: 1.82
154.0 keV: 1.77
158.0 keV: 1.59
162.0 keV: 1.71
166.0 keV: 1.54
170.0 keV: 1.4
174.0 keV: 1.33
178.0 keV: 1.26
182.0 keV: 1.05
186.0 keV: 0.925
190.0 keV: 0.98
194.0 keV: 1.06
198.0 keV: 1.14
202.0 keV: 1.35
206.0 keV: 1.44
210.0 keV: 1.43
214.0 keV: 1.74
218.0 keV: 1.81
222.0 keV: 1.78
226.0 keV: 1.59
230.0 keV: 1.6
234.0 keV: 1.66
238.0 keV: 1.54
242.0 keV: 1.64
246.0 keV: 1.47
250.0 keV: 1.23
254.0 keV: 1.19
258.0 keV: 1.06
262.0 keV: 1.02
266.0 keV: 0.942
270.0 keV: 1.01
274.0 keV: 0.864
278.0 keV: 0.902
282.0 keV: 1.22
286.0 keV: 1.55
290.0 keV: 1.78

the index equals 1.0 keV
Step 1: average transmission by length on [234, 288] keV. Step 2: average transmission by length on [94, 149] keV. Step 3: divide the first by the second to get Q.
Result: 0.7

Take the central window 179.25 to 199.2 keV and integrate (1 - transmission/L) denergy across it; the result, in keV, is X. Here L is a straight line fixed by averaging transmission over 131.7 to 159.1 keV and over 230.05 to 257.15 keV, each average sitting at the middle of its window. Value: 7.27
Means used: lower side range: 1.78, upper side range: 1.45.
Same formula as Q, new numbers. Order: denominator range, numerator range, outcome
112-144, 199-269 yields 0.81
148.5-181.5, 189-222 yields 0.92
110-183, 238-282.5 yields 0.71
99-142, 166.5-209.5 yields 0.67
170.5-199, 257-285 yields 0.91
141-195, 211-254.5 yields 1.11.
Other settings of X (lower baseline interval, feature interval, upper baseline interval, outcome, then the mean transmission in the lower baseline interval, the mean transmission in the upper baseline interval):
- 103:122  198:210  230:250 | 1.8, 1.76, 1.54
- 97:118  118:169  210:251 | 1.1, 1.84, 1.61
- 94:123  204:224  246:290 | -3.9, 1.82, 1.15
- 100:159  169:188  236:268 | 4.7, 1.78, 1.26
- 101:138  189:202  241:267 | 3.1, 1.79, 1.22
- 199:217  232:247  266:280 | -4.6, 1.49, 0.928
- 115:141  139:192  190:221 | 4.7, 1.76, 1.41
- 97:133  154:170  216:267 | 0.6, 1.81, 1.44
